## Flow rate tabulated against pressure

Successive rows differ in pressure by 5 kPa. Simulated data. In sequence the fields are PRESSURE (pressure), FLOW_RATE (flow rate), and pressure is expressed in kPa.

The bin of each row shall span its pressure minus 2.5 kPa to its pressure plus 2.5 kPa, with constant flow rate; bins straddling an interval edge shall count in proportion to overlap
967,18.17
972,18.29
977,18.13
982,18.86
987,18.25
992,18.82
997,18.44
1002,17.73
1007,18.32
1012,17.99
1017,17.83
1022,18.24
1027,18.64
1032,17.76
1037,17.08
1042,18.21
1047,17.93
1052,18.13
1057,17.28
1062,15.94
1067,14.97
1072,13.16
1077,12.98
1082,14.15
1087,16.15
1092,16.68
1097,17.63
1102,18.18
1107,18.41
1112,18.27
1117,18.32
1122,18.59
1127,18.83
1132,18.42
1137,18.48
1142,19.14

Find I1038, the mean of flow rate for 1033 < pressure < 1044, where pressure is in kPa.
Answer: 17.6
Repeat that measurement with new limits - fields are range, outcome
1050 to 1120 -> 16.4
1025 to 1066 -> 17.5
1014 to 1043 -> 17.9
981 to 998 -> 18.6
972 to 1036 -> 18.2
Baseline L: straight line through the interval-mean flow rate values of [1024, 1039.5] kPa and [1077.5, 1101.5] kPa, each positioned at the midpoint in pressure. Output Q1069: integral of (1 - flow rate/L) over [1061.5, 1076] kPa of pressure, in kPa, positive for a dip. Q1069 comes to 2.1 kPa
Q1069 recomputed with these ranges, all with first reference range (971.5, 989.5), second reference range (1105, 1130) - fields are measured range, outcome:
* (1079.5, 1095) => 2.3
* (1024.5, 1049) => 0.7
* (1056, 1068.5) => 1.7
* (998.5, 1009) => 0.2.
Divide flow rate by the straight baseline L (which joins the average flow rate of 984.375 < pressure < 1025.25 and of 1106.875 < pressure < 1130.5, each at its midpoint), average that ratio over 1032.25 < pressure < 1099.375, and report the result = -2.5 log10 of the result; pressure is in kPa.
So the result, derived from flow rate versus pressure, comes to 0.13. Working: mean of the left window 18.2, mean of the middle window 16.2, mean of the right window 18.5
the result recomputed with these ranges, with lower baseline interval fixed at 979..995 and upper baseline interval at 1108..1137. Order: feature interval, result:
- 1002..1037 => 0.03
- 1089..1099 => 0.09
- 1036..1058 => 0.05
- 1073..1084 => 0.35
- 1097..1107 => 0.02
